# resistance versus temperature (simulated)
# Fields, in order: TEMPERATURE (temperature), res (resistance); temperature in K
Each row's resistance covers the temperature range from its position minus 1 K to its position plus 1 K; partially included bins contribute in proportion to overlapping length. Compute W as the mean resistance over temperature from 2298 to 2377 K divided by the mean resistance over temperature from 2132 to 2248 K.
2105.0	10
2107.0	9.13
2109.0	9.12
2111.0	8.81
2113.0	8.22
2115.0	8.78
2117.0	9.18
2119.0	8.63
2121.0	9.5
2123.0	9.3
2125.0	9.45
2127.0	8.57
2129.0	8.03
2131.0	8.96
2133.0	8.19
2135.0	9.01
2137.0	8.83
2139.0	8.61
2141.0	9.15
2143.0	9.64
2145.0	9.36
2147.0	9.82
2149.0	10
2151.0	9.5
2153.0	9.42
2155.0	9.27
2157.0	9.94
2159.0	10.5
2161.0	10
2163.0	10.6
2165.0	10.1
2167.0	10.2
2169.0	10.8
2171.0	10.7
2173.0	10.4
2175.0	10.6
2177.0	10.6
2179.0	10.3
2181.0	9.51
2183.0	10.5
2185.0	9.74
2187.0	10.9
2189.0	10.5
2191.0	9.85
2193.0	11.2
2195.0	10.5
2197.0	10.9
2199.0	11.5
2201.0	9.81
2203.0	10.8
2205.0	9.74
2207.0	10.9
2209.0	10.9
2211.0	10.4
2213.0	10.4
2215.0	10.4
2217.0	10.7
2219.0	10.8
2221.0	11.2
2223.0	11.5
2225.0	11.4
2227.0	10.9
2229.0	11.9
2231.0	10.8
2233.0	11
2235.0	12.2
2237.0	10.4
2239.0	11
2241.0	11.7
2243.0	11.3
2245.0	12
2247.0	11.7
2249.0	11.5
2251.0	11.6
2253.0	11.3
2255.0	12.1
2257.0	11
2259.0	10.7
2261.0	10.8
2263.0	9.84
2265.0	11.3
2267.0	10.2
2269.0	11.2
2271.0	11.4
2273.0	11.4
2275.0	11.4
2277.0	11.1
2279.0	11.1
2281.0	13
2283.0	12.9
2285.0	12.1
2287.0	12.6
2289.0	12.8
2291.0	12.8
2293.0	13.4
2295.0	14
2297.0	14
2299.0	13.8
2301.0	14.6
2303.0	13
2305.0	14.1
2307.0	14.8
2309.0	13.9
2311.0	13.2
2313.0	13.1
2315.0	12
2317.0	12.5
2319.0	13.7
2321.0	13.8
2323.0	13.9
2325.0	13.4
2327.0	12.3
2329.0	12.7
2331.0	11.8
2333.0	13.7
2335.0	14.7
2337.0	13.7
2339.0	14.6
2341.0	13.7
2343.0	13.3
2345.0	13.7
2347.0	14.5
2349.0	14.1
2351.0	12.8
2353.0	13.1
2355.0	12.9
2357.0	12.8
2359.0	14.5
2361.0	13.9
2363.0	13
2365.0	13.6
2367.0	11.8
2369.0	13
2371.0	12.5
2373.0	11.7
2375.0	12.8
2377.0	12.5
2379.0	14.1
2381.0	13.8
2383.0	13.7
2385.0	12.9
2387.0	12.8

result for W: 1.28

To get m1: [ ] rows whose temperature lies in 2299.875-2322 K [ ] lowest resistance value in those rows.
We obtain 12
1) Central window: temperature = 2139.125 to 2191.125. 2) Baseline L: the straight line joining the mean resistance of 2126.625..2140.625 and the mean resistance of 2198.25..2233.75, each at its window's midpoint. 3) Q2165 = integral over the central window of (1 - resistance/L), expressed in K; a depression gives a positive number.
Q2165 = -3.2 K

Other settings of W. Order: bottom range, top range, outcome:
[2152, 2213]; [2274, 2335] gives 1.26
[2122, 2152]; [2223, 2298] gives 1.28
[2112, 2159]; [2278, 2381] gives 1.45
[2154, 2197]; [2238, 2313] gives 1.18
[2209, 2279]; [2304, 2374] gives 1.20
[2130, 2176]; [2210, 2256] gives 1.15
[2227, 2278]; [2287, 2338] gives 1.19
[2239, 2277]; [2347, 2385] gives 1.17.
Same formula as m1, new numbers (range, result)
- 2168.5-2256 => 9.51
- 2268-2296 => 11.1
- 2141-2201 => 9.15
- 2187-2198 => 9.85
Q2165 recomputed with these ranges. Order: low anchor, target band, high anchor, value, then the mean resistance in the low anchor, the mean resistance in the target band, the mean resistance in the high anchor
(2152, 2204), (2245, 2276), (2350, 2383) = 0.9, 10.4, 11.2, 13.1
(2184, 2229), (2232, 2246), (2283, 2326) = 0.3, 10.7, 11.4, 13.4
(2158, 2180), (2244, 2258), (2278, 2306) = 0.7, 10.4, 11.6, 13.2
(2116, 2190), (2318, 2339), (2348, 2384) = -1.5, 9.68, 13.4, 13.1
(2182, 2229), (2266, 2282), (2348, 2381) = 0.5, 10.7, 11.3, 13.1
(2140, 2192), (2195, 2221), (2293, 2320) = 1.2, 10.1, 10.6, 13.6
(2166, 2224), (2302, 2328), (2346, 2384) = -1.9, 10.6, 13.4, 13.2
